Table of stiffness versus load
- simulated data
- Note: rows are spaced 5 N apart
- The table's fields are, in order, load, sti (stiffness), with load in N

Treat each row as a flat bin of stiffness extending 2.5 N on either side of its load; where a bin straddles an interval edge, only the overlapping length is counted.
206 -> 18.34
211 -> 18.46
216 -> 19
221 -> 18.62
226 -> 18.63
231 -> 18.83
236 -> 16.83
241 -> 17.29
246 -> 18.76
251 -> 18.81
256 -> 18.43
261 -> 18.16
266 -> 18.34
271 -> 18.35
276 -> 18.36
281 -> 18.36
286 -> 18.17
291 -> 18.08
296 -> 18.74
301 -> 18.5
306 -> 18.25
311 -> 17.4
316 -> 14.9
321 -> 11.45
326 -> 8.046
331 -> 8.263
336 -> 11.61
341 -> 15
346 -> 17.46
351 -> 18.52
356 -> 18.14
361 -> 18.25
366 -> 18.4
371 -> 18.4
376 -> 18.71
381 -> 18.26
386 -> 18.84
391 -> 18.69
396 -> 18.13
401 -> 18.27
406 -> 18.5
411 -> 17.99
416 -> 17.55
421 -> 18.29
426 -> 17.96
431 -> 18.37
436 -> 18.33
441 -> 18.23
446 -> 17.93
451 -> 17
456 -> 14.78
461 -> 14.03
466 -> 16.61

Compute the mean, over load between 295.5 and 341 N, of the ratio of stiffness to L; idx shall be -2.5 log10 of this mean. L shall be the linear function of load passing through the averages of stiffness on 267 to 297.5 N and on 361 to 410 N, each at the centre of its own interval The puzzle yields 0.30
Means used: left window 18.3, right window 18.4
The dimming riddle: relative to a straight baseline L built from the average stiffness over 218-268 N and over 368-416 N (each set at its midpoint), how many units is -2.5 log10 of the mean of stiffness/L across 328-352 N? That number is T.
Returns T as 0.31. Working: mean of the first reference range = 18.3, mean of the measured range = 13.8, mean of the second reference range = 18.4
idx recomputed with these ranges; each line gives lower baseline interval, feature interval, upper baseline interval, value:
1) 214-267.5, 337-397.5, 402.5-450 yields 0.02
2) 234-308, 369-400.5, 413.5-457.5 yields -0.04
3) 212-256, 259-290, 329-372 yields -0.05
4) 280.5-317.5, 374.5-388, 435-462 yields -0.08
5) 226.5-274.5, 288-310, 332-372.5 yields -0.05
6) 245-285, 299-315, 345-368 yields 0.03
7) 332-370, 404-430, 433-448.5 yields -0.02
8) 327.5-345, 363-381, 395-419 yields -0.22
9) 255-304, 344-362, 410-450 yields 0.01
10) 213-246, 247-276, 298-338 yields -0.12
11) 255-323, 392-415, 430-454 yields -0.02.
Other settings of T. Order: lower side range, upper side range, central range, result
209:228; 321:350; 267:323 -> -0.19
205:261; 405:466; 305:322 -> 0.15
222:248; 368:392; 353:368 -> 0.01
